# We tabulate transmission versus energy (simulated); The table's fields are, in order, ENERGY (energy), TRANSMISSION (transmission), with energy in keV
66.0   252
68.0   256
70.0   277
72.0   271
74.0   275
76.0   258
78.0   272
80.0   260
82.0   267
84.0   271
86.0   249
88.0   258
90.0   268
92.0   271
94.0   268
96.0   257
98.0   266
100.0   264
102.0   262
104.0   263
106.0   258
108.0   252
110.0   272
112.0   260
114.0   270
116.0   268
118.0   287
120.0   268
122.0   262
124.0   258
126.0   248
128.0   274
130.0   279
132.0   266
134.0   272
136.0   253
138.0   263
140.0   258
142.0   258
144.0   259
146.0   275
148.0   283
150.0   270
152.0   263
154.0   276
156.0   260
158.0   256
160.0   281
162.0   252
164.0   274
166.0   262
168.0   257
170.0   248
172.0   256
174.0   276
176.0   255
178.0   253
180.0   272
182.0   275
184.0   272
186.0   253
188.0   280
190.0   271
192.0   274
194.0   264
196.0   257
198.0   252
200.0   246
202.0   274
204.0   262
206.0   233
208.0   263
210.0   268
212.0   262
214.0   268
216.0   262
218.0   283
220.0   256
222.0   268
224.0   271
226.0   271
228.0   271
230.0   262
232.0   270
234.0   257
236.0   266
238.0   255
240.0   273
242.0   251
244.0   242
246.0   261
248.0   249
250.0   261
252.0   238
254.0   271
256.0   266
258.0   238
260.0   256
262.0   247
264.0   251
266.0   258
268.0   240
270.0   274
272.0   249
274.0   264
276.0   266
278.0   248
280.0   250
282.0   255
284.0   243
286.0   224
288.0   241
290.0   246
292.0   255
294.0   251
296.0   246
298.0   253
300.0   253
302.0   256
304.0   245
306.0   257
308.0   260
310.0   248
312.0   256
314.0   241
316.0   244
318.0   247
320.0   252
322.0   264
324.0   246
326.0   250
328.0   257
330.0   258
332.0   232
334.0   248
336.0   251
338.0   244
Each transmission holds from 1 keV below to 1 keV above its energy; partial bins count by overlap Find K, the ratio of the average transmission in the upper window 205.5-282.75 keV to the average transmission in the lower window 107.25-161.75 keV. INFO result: 0.97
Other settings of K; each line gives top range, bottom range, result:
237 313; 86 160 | 0.95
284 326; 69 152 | 0.94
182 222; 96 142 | 1.00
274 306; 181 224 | 0.94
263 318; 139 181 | 0.95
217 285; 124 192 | 0.97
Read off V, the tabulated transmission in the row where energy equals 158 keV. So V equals 256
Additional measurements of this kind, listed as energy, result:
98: 266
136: 253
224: 271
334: 248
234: 257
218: 283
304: 245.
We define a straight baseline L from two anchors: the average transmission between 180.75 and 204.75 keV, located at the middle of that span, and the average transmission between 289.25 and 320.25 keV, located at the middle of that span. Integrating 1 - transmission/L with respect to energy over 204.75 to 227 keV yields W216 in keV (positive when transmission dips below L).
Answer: -0.2 keV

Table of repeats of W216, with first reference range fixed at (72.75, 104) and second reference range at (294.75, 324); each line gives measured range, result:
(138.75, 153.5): -0.3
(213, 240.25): -1.1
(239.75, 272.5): 0.1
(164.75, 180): 0.0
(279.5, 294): 0.4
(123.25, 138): -0.1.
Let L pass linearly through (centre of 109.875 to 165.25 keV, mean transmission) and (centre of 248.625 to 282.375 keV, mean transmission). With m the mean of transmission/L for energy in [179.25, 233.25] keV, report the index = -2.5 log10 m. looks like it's -0.02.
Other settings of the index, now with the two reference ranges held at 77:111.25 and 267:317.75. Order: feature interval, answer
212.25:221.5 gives -0.048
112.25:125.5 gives -0.024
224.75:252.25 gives -0.024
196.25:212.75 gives -0.005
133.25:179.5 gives -0.017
